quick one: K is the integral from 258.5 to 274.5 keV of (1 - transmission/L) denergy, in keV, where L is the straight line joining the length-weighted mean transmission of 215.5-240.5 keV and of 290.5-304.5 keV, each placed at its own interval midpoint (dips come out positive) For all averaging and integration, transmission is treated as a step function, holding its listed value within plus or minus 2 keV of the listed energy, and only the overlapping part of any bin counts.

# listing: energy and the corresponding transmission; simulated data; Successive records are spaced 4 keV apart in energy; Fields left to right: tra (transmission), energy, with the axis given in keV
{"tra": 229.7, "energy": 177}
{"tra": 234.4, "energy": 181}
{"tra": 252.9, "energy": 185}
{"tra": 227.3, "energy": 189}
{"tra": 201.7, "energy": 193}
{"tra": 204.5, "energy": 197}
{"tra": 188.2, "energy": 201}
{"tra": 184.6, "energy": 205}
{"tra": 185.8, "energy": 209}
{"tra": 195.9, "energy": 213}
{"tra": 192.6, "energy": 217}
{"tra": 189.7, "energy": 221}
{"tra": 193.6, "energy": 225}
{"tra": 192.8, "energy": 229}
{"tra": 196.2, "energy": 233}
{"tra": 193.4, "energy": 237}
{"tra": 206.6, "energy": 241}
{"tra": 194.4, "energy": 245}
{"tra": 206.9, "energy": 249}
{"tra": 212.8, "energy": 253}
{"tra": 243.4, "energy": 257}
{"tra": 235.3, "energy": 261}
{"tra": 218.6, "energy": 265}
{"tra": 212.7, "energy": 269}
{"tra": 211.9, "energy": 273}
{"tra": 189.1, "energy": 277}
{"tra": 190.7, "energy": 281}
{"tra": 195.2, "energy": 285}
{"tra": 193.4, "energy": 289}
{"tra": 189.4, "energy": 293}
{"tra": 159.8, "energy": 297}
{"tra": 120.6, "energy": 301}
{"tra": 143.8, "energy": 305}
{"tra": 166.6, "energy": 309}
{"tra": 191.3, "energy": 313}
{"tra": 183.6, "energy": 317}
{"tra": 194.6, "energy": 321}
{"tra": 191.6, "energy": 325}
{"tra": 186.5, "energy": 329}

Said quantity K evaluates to -4.4 keV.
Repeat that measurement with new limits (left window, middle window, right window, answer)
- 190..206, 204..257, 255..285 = 1.78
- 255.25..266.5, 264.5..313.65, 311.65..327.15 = 7.13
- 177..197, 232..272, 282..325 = -3.02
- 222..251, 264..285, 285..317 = -2.57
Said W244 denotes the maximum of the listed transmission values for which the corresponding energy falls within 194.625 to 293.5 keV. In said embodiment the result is 243.4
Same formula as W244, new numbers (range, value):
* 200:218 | 195.9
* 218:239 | 196.2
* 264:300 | 218.6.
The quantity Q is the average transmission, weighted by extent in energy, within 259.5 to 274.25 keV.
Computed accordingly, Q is 219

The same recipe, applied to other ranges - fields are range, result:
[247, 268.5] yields 223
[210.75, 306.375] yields 195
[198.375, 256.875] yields 197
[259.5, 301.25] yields 195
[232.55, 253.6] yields 201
